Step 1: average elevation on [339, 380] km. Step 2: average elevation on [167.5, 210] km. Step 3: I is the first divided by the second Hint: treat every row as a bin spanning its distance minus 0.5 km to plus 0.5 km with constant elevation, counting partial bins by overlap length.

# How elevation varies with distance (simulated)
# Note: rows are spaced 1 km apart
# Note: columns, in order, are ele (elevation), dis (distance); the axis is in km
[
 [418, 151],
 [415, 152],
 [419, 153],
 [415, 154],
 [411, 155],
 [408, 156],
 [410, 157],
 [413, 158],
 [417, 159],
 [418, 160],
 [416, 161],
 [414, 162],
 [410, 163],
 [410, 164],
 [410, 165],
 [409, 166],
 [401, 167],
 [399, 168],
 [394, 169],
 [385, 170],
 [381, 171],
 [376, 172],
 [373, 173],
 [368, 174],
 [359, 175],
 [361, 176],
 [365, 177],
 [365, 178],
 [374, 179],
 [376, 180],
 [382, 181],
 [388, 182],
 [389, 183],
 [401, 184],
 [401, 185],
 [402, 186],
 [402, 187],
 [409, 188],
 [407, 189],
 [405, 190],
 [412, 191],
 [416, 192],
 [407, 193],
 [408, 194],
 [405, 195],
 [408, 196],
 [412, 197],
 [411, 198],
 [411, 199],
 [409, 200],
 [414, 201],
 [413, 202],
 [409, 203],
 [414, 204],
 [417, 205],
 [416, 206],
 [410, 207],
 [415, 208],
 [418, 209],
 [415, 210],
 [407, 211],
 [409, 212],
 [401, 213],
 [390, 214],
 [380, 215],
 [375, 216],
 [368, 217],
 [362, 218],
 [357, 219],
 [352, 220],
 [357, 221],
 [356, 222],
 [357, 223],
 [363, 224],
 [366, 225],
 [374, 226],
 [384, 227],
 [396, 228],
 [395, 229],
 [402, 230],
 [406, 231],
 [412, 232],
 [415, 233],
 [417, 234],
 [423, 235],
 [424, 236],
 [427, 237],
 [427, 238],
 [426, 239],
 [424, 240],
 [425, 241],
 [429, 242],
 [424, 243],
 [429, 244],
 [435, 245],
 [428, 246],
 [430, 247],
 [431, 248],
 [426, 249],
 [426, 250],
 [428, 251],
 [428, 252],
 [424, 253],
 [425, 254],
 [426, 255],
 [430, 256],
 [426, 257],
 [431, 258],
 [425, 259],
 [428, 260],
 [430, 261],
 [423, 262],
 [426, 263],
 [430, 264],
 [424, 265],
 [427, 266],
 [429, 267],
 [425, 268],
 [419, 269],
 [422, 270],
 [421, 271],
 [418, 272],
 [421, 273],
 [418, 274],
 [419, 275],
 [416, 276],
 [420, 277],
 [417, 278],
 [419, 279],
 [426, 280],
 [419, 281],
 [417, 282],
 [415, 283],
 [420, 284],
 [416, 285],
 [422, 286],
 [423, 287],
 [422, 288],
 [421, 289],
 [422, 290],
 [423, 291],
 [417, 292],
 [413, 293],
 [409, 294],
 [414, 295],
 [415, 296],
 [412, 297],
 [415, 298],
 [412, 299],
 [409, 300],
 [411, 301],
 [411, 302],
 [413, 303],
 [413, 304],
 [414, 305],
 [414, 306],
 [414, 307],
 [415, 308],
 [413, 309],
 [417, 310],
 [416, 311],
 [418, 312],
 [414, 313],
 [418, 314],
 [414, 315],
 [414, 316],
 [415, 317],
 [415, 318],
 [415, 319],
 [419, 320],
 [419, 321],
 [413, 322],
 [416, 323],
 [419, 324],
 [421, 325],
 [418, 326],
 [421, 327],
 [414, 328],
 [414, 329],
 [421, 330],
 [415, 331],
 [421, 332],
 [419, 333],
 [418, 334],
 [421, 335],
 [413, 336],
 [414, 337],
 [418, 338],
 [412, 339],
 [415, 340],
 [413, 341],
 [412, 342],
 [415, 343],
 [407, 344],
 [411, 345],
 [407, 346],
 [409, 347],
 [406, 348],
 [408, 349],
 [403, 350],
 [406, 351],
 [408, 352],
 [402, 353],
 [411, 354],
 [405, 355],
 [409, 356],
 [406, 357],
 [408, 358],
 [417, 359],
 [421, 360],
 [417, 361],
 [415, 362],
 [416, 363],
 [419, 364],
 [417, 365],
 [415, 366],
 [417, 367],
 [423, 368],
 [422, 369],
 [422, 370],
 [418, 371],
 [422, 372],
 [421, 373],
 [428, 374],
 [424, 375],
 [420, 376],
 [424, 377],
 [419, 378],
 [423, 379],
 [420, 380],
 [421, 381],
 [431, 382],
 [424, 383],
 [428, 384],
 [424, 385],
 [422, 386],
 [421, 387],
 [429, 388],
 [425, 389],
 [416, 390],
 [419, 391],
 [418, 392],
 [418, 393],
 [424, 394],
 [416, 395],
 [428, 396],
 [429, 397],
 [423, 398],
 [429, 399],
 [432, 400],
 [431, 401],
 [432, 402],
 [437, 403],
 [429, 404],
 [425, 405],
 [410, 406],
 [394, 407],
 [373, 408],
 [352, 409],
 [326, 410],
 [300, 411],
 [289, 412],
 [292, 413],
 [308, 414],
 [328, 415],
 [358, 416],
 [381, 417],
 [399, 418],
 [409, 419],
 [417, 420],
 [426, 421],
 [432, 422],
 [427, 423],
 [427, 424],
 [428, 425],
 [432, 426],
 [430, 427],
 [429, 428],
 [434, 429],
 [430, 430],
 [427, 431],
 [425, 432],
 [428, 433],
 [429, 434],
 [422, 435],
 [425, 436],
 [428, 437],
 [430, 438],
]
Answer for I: 1.04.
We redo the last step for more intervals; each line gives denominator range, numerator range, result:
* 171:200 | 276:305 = 1.06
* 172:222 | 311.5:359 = 1.05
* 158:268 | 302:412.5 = 1.02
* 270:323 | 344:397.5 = 1.00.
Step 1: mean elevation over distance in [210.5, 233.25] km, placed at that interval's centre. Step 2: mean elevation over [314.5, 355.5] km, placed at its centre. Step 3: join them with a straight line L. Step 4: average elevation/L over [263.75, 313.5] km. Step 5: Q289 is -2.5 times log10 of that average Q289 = -0.05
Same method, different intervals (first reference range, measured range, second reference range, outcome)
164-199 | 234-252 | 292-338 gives -0.06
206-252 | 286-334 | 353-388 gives -0.01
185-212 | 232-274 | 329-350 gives -0.04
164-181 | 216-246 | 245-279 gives 0.03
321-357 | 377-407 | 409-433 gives -0.07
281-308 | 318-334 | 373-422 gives -0.01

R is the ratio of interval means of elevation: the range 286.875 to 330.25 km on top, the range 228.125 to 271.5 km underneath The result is 1.0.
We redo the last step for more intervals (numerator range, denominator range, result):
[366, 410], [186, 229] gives 1.06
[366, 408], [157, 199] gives 1.06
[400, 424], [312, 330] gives 0.92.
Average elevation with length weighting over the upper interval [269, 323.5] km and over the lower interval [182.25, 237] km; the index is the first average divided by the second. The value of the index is 1.0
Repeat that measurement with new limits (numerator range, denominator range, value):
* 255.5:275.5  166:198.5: 1.08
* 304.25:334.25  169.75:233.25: 1.06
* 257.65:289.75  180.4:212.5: 1.04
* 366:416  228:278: 0.96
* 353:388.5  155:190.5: 1.06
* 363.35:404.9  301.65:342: 1.02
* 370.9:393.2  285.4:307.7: 1.02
